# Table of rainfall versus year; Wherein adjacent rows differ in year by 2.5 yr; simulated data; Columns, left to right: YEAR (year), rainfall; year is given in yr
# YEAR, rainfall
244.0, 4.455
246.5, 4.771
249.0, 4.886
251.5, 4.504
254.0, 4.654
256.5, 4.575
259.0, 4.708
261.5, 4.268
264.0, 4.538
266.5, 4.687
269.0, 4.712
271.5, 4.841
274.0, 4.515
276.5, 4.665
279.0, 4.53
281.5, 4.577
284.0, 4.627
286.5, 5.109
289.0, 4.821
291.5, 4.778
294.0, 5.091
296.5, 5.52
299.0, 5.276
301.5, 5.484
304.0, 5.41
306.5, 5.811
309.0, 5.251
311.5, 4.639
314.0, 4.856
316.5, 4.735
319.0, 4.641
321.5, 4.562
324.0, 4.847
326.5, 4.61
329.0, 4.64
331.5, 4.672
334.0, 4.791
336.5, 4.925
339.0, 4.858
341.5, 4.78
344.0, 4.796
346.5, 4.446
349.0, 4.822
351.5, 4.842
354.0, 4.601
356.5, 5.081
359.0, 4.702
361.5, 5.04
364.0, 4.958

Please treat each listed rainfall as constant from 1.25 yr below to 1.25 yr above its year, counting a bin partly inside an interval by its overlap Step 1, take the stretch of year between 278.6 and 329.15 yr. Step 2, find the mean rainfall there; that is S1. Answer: 4.96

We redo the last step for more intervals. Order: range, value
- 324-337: 4.73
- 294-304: 5.38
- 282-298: 4.98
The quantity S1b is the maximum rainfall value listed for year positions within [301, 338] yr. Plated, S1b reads 5.811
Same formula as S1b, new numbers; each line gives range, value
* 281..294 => 5.109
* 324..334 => 4.847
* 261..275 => 4.841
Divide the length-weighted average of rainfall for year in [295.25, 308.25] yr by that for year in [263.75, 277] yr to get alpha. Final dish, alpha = 1.2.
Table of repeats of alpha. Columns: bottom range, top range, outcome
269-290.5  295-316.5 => 1.11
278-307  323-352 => 0.94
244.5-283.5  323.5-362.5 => 1.03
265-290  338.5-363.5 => 1.02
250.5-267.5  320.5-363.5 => 1.05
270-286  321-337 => 1.01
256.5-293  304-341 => 1.04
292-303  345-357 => 0.89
